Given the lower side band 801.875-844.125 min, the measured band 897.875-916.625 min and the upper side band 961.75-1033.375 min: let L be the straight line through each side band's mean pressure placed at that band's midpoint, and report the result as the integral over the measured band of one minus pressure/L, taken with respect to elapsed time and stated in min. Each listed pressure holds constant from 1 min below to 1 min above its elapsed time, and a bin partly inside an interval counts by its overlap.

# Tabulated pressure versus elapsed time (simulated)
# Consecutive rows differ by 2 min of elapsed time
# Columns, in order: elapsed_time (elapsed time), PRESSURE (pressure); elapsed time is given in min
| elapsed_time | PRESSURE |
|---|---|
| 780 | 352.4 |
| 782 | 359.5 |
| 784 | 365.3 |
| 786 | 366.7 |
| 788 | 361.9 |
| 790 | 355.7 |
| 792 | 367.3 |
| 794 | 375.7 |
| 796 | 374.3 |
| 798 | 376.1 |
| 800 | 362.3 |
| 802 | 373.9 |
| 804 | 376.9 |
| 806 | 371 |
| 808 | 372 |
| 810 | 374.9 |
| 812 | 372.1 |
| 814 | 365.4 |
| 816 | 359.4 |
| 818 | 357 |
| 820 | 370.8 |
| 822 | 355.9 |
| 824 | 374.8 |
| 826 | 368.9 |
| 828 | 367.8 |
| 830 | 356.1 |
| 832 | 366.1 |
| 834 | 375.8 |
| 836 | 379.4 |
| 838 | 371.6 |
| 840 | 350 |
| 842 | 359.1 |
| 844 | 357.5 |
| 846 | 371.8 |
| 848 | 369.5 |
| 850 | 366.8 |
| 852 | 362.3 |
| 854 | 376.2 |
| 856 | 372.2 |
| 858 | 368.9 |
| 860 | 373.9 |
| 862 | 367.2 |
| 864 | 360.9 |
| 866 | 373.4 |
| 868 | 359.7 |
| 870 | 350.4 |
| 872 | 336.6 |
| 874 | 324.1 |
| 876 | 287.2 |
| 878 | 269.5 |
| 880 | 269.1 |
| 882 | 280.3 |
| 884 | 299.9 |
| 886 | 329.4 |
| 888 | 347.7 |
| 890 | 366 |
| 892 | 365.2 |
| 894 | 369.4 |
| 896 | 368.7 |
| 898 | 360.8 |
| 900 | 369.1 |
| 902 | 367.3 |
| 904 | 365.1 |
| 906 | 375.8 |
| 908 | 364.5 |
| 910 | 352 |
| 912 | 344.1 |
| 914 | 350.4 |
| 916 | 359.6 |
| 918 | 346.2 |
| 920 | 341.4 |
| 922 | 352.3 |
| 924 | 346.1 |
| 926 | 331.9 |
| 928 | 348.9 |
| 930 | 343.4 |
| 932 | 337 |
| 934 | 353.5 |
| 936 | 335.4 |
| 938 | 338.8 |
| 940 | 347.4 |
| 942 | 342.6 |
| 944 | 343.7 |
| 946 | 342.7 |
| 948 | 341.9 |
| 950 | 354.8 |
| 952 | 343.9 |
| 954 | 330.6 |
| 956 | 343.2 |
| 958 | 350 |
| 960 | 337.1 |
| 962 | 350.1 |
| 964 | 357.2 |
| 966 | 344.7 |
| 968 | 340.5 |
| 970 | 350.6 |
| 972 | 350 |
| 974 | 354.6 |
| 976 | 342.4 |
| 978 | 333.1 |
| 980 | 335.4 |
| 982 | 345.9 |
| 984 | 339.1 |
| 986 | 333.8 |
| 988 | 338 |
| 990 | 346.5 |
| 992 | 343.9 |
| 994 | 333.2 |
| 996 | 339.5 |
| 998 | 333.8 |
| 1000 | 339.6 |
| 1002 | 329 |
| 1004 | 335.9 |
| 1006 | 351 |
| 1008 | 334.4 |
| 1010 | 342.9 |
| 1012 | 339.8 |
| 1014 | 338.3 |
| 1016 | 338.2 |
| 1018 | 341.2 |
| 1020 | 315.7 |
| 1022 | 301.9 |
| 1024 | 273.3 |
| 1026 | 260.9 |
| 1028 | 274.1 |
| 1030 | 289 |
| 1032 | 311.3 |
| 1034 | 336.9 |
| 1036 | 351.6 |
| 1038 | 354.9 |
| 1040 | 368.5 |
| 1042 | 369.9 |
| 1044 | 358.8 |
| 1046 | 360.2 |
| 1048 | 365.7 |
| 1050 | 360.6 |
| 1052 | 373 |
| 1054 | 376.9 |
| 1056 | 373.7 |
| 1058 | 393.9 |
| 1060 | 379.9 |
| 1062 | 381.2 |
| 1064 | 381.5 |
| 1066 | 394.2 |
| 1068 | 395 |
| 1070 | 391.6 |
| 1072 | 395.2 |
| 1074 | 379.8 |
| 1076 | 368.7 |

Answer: -0.59 min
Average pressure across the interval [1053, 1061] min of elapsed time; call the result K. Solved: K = 381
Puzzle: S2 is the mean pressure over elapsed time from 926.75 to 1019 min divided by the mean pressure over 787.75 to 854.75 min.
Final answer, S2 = 0.9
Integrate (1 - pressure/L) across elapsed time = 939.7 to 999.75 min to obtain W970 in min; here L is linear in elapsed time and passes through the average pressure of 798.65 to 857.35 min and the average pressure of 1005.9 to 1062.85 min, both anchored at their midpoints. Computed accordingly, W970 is 1.2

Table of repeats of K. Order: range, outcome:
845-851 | 369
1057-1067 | 386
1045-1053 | 365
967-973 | 347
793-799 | 375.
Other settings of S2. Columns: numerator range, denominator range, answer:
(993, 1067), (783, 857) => 0.93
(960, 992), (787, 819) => 0.93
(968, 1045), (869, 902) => 1.01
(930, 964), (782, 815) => 0.93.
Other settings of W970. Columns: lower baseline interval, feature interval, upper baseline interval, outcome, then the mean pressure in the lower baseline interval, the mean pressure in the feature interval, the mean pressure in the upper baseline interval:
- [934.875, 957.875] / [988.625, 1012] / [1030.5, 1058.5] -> 0.8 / 343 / 339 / 359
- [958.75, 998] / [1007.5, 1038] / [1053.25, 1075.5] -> 3.9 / 343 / 318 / 385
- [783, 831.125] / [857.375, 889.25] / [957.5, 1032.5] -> 2.2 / 368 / 331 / 332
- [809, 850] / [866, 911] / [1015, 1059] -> 2.2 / 366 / 341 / 339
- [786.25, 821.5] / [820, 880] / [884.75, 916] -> 1.3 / 368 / 356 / 359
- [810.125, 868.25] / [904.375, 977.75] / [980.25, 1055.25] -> 0.5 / 367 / 347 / 337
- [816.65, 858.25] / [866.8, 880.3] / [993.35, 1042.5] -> 1.6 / 366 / 317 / 328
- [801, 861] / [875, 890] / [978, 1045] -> 2.3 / 368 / 302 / 332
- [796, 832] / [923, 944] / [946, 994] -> 0.4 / 368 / 343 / 344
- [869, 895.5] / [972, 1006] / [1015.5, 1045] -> -1.8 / 324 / 340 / 323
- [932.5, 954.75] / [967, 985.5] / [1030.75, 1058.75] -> 0.3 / 343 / 343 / 360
